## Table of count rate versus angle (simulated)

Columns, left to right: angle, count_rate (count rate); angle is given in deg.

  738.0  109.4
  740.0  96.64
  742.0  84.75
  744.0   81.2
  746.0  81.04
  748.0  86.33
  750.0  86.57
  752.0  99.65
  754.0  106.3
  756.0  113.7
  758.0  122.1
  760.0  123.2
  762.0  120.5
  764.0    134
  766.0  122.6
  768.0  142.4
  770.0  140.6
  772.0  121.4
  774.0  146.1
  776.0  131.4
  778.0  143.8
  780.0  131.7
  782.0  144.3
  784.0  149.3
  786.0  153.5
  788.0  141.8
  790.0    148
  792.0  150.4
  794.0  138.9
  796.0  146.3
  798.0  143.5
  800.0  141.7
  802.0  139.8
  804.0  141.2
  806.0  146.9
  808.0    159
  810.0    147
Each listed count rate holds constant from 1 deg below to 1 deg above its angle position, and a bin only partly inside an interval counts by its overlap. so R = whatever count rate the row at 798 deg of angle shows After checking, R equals 143.5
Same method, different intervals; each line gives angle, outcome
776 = 131.4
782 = 144.3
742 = 84.75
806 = 146.9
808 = 159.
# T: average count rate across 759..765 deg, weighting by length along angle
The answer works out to 126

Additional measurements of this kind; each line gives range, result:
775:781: 136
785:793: 148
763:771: 135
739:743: 90.7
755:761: 120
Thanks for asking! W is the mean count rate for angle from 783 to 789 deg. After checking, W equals 148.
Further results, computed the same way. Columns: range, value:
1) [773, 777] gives 139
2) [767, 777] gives 136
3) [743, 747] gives 81.1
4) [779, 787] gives 145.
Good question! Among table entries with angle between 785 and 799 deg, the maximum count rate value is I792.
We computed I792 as 153.5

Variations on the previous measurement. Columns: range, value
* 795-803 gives 146.3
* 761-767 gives 134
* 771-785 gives 149.3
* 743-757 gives 113.7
